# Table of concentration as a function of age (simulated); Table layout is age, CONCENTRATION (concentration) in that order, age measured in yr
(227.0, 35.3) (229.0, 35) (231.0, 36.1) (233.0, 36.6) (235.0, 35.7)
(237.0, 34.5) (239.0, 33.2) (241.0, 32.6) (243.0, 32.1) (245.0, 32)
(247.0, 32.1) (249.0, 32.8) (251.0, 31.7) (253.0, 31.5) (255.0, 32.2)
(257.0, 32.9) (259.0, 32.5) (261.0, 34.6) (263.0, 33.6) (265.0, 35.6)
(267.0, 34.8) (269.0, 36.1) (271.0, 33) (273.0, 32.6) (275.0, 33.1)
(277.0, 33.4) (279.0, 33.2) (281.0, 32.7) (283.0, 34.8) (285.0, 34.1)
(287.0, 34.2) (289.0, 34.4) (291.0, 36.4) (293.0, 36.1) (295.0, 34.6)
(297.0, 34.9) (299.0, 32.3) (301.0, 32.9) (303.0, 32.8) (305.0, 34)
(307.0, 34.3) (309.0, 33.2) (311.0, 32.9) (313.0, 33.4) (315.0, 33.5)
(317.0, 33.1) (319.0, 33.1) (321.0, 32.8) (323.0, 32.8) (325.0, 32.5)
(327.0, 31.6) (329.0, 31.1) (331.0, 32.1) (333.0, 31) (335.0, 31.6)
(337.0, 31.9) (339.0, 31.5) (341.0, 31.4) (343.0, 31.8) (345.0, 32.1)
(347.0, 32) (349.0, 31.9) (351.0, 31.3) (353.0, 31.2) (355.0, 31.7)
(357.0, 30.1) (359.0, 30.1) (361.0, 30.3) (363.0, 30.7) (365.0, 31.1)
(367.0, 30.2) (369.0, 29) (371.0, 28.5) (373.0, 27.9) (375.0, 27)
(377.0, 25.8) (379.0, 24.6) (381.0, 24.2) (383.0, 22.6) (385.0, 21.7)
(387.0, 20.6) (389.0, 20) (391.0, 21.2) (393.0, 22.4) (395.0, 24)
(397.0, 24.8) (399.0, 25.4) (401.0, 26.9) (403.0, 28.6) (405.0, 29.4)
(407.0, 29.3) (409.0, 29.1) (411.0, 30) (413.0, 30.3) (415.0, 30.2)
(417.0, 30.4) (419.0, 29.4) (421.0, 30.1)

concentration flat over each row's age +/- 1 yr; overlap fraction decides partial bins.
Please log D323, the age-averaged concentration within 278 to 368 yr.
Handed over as 32.6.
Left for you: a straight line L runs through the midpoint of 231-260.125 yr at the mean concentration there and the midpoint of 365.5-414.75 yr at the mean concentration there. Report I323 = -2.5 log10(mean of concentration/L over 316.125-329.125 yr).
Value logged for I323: -0.11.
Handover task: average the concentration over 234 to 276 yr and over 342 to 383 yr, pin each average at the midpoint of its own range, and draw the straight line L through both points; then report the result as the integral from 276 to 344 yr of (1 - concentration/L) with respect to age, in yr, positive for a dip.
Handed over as -4.0 yr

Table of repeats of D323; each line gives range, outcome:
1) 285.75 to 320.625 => 33.9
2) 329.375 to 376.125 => 30.7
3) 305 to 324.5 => 33.3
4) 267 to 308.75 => 34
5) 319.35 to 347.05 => 31.9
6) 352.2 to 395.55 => 26.6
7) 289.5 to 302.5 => 34.5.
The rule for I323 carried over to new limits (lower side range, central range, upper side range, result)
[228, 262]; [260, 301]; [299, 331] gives -0.034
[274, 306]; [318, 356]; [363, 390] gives -0.083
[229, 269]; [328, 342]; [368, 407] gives -0.116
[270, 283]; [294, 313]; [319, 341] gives -0.033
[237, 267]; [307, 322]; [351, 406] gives -0.115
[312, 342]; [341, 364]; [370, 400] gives -0.094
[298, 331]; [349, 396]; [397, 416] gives 0.127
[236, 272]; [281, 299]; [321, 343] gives -0.068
